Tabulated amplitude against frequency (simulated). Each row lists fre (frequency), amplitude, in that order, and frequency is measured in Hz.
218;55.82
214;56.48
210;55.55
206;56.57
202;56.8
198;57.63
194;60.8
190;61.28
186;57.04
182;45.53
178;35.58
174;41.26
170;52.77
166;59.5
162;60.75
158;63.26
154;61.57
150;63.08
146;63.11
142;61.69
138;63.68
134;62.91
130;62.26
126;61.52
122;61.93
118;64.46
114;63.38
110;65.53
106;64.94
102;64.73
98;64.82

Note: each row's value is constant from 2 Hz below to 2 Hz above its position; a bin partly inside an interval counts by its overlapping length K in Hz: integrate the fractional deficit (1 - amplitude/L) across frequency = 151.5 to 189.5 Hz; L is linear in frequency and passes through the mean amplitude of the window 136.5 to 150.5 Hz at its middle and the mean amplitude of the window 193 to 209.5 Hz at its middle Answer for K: 4.4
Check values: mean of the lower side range 62.8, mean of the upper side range 57.6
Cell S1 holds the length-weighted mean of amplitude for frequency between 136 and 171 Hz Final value 61.3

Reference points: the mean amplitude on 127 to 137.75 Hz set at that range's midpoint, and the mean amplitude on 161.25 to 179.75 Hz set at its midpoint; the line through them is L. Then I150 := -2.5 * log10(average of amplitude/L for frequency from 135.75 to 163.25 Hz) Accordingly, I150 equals -0.11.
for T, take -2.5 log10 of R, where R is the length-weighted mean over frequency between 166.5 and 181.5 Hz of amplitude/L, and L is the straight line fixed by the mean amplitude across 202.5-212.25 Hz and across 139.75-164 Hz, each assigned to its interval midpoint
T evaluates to 0.31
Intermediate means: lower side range 62.3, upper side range 56.2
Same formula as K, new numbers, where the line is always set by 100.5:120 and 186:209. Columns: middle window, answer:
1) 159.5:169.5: 0.3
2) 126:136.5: 0.1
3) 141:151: -0.1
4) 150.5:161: -0.2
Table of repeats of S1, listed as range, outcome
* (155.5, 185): 51.6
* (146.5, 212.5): 55.7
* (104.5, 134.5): 63.4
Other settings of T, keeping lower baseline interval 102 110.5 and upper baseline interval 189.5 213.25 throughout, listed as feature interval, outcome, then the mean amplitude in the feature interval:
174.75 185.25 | 0.36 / 42.6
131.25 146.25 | 0.00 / 62.8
